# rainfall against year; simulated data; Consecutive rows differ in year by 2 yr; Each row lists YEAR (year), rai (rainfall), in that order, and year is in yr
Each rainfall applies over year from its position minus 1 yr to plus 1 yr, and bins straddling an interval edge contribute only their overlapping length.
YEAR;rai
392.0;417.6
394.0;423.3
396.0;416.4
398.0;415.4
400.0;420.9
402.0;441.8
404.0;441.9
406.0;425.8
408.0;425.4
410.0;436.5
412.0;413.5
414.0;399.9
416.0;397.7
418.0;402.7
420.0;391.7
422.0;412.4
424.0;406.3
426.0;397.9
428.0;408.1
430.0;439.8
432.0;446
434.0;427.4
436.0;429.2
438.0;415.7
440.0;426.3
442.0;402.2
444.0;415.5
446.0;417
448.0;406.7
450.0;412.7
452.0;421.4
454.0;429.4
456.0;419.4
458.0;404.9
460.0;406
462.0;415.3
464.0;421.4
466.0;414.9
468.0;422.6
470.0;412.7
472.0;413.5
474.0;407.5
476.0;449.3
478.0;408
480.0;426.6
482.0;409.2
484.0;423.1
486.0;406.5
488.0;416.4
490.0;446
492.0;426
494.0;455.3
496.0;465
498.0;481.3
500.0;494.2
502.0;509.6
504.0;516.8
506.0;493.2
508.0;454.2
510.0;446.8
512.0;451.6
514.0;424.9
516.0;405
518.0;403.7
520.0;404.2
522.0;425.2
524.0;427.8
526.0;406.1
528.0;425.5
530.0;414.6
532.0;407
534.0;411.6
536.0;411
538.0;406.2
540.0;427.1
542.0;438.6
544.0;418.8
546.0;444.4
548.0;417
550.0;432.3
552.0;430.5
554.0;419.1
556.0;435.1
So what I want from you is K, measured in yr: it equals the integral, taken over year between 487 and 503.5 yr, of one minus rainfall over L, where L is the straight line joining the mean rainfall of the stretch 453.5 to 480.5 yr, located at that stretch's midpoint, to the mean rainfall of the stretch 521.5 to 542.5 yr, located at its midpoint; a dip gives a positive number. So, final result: -1.81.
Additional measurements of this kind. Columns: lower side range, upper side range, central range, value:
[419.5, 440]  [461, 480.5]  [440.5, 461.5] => 0.2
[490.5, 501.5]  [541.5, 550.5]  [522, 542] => 1.0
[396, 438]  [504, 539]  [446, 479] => 0.5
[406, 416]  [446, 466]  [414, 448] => 0.2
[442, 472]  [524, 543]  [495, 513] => -2.7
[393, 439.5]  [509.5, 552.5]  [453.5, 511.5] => -2.4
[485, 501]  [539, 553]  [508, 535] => 1.1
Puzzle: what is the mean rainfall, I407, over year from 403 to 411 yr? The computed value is 432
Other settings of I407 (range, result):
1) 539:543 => 433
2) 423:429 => 404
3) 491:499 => 457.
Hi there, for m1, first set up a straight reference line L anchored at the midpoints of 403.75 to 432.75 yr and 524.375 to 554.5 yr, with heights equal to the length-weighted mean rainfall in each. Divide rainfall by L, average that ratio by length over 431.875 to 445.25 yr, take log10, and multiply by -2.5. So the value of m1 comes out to -0.01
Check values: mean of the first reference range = 415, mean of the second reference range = 421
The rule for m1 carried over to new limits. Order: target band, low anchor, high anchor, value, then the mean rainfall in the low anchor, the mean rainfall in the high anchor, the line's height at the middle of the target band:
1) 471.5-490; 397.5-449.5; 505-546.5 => 0.01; 418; 426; 422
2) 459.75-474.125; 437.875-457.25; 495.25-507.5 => 0.07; 417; 492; 444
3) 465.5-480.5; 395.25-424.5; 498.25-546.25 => 0.02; 417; 437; 428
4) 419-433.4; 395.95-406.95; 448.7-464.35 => 0.02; 428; 416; 423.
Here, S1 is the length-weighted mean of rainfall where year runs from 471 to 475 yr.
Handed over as 410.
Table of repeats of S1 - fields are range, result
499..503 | 502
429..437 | 436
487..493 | 429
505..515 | 454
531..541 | 413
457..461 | 405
